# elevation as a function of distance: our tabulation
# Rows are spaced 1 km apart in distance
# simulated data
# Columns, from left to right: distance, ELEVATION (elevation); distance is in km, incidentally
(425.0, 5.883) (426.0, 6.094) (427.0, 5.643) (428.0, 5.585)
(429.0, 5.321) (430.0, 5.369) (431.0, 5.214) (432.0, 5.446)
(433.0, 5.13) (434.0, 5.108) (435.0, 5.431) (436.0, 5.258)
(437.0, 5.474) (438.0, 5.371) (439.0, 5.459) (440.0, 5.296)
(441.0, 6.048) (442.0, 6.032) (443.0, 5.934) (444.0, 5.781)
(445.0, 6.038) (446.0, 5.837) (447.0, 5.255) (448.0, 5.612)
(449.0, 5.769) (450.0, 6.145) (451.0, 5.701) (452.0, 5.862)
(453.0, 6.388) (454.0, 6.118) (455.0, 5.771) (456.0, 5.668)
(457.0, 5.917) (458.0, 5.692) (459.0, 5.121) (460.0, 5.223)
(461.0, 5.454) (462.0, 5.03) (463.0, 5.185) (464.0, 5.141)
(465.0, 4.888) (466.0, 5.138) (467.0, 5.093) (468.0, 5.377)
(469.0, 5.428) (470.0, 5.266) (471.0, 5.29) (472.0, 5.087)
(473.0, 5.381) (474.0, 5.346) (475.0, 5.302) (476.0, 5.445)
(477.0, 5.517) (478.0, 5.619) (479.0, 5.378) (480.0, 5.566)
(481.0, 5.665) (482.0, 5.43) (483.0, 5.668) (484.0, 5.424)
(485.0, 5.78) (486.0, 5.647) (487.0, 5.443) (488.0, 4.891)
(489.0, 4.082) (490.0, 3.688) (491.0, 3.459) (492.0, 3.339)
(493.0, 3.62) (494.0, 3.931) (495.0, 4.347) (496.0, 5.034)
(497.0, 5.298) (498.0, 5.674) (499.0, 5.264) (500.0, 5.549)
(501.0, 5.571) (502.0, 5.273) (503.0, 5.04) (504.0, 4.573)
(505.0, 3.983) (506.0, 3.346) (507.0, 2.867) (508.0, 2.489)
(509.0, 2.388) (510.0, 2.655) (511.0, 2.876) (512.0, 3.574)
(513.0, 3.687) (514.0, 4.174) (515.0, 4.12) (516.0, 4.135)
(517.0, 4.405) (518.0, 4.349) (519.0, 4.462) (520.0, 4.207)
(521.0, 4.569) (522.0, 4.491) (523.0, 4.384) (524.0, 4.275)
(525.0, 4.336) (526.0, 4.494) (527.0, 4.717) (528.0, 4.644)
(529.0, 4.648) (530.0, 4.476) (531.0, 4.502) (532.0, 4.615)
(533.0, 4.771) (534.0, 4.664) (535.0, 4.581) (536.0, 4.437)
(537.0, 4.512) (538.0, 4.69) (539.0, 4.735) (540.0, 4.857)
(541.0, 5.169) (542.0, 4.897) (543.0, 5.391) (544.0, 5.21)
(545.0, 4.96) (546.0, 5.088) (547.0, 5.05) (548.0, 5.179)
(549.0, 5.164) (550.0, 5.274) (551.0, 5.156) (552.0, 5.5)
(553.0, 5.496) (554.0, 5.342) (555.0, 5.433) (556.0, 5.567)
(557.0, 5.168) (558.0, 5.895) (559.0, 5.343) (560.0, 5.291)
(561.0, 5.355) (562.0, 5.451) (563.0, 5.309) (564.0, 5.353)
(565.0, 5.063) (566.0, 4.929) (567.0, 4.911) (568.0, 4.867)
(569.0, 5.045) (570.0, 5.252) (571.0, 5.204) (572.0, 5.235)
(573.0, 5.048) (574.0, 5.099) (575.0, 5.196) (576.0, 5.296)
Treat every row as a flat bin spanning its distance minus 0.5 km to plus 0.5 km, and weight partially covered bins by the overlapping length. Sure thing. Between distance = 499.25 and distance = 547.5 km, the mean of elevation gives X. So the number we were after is 4.4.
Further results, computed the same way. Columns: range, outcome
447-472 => 5.5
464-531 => 4.63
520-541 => 4.58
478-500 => 4.92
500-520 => 3.94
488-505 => 4.6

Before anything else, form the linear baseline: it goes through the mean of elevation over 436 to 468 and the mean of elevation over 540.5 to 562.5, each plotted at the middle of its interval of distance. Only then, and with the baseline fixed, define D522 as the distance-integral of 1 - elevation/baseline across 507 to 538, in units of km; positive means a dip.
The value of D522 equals 7.1 km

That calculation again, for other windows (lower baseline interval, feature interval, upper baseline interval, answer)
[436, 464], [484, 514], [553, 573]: 6.7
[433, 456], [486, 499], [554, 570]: 2.4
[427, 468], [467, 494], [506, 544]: -0.4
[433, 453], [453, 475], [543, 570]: 0.8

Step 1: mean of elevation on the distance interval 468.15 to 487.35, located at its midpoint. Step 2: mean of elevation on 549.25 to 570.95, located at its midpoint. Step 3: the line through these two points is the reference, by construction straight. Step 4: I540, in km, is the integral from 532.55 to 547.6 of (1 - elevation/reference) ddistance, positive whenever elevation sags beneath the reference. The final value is 1.28 km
